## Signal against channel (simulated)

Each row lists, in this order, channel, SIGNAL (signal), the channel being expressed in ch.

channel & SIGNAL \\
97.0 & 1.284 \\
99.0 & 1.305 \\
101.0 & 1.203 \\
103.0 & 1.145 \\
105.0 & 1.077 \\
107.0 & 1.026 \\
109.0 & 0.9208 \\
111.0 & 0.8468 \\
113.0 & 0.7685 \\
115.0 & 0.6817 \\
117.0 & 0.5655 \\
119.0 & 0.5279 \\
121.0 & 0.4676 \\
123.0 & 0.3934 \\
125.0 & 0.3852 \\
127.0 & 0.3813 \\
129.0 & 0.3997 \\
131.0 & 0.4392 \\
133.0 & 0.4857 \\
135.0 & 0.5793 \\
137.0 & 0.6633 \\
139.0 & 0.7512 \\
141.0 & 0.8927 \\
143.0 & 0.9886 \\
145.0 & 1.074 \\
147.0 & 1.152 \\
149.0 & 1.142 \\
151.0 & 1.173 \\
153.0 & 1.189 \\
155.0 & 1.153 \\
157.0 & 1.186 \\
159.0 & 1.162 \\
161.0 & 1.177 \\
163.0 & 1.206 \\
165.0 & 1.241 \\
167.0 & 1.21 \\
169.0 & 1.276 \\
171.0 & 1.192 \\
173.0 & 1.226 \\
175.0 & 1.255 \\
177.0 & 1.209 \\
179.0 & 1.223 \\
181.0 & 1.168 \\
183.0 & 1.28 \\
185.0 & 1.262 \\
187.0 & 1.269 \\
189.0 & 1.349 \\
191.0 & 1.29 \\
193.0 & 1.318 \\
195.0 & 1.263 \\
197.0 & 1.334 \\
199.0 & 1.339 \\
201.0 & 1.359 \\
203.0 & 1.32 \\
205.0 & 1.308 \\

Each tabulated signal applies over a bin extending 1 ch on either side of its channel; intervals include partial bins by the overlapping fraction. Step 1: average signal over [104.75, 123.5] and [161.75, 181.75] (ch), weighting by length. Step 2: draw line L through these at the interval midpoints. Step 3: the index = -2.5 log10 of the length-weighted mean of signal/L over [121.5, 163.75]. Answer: 0.175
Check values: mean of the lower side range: 0.722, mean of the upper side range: 1.22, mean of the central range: 0.849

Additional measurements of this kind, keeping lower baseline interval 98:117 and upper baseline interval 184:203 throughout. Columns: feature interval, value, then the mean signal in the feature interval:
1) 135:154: 0.15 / 0.981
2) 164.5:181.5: 0.01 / 1.22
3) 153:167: -0.01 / 1.19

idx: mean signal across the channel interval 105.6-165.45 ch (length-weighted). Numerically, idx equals 0.832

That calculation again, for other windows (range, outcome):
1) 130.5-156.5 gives 0.913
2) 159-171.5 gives 1.21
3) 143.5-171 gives 1.18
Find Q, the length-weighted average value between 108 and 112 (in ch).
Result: 0.884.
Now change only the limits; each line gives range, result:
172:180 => 1.23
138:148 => 0.972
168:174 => 1.23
